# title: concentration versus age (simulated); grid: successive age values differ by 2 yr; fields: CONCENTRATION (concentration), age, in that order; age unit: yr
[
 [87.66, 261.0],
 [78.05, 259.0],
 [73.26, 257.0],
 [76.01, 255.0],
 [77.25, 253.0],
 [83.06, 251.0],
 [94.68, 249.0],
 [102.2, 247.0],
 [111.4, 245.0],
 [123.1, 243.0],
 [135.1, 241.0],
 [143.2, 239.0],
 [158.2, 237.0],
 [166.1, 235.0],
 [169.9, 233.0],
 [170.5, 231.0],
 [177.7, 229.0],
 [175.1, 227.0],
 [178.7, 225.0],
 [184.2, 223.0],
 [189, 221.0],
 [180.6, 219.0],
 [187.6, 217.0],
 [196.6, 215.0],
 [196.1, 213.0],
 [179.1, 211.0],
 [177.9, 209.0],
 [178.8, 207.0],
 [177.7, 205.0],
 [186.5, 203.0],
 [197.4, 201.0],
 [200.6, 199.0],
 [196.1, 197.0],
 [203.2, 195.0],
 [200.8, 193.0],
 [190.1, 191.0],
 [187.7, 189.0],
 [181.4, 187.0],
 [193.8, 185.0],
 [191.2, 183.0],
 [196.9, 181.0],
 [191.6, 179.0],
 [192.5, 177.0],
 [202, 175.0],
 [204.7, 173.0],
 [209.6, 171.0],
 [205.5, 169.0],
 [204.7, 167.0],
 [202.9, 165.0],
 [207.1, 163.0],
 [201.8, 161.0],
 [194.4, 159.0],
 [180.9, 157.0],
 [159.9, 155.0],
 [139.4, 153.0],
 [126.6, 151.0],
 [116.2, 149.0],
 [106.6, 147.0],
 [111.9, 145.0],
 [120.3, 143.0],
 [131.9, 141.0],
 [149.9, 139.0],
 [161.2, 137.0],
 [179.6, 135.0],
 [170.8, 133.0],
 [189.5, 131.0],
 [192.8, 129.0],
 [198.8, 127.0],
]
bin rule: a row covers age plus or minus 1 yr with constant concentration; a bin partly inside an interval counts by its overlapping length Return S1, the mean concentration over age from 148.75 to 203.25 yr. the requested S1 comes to 189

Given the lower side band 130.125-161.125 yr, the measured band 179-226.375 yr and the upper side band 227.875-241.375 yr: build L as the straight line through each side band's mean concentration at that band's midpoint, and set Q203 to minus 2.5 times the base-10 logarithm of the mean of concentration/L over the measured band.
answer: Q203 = -0.20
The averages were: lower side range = 151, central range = 189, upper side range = 161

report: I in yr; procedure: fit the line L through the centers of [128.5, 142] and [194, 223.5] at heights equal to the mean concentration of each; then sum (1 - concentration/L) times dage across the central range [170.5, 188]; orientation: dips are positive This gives -1.5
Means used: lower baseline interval 167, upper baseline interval 189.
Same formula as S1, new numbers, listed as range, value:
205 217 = 185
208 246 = 168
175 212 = 191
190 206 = 194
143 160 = 141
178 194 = 192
